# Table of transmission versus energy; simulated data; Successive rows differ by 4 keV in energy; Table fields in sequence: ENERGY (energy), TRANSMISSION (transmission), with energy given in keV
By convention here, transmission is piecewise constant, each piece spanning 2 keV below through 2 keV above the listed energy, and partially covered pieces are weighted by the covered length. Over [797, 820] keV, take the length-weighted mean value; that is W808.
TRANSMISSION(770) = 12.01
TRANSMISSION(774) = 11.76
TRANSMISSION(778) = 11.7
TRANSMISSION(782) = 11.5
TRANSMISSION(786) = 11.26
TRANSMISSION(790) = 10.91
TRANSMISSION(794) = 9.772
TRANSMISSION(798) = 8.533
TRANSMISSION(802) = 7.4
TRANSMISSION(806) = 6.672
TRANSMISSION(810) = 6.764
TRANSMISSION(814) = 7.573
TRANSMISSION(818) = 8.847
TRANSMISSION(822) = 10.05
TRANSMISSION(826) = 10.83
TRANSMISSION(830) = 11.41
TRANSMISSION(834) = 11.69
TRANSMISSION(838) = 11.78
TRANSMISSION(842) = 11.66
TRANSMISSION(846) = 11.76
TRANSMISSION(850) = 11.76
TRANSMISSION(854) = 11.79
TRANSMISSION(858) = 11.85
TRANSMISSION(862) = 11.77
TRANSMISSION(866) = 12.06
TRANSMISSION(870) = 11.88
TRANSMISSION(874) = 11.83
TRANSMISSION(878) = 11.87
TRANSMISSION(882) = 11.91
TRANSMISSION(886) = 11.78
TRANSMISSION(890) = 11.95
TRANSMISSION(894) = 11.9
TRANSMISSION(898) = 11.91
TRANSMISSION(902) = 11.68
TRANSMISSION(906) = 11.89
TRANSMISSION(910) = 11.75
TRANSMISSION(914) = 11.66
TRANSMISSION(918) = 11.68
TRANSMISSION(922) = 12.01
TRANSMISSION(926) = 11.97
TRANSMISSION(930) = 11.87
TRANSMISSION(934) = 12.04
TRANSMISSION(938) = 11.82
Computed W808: 7.59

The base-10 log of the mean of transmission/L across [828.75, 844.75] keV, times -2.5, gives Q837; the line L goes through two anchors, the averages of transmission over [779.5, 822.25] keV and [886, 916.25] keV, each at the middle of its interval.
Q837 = -0.16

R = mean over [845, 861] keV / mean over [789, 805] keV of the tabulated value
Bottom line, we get 1.3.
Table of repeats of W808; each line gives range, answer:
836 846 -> 11.7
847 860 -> 11.8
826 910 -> 11.8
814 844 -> 10.7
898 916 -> 11.8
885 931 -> 11.8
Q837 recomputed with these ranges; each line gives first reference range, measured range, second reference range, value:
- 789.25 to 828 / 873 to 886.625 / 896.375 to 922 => -0.094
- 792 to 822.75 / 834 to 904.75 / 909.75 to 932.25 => -0.171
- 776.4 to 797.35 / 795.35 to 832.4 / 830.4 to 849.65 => 0.281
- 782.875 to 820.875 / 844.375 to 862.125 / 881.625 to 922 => -0.144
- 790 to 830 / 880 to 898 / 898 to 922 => -0.071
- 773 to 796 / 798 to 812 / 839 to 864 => 0.495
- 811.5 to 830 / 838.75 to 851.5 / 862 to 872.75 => -0.095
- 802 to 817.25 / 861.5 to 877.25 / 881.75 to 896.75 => -0.114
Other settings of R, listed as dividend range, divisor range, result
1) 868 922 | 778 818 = 1.30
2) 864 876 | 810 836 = 1.22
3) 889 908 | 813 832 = 1.20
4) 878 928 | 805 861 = 1.14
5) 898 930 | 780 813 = 1.30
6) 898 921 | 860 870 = 0.99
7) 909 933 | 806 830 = 1.34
